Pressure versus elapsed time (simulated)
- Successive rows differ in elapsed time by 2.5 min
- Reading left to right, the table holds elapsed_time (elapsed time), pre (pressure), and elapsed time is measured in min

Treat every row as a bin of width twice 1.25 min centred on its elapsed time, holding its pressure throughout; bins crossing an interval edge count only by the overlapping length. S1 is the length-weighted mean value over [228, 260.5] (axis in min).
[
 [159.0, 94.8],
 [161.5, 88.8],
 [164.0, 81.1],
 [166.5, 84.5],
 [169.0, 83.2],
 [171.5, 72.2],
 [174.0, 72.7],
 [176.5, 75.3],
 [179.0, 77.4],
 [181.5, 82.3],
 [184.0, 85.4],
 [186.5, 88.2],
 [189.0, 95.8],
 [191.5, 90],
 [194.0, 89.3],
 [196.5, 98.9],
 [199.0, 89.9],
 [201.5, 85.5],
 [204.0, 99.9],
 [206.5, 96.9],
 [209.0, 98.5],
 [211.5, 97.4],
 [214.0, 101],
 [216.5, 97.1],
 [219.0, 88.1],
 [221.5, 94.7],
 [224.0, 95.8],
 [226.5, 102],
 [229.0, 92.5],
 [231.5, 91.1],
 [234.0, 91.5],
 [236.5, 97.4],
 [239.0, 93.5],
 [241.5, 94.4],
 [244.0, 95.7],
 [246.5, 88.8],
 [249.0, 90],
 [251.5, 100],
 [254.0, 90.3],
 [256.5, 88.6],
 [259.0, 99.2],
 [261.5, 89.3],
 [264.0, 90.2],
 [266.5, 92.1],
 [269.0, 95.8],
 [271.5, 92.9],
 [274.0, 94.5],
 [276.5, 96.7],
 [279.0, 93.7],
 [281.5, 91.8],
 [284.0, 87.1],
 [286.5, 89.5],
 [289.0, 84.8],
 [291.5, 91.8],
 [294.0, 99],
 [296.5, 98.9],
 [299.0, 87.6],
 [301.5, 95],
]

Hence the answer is 93.3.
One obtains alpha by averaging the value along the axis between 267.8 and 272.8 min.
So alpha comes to 94.3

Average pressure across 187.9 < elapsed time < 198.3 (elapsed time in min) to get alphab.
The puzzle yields 93.3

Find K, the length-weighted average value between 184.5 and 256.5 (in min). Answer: 93.9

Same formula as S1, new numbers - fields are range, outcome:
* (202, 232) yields 96.1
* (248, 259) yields 93.1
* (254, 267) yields 91.7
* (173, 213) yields 89.1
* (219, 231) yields 95.1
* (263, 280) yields 93.8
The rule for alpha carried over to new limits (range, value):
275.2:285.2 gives 92.4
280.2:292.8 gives 89.1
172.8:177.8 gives 74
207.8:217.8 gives 98.4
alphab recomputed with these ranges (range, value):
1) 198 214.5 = 95.4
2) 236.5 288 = 92.8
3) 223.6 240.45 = 94.8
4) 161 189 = 81.5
